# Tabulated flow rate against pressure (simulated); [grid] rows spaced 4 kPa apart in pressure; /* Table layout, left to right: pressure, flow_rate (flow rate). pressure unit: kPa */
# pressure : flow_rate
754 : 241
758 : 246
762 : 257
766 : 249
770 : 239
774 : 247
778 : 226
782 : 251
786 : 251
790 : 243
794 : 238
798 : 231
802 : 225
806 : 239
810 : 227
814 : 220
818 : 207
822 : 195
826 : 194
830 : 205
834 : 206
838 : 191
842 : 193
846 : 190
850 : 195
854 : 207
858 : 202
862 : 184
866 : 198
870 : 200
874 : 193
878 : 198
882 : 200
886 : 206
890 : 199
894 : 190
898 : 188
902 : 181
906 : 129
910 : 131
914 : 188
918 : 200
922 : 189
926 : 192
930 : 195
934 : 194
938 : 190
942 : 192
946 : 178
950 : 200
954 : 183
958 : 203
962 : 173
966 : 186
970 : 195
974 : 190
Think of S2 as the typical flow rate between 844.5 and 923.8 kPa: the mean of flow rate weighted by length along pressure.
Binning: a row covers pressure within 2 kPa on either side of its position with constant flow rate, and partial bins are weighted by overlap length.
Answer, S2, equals 188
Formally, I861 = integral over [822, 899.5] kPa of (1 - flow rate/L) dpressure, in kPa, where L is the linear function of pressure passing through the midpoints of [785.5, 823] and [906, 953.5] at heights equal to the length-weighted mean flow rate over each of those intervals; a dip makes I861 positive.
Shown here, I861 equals 4.0 kPa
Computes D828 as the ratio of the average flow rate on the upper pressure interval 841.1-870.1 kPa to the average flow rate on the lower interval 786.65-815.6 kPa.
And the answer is 0.84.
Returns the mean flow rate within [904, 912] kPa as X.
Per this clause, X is 130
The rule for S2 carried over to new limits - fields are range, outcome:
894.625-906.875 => 172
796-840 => 213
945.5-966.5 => 188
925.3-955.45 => 191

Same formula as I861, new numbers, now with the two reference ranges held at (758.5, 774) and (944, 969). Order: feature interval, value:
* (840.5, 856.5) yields 1.8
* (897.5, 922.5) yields 3.9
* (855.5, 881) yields 2.3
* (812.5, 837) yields 2.7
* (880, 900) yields 1.2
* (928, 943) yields 0.1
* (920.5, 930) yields 0.3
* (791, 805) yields 0.3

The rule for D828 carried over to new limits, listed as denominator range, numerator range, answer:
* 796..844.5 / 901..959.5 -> 0.87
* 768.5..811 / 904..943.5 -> 0.76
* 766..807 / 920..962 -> 0.80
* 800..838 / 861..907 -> 0.90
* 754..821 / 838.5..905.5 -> 0.82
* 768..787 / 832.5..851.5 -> 0.80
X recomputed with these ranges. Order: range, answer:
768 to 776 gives 243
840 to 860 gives 197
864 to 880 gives 197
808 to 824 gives 212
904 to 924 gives 167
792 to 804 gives 231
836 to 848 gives 191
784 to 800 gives 241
